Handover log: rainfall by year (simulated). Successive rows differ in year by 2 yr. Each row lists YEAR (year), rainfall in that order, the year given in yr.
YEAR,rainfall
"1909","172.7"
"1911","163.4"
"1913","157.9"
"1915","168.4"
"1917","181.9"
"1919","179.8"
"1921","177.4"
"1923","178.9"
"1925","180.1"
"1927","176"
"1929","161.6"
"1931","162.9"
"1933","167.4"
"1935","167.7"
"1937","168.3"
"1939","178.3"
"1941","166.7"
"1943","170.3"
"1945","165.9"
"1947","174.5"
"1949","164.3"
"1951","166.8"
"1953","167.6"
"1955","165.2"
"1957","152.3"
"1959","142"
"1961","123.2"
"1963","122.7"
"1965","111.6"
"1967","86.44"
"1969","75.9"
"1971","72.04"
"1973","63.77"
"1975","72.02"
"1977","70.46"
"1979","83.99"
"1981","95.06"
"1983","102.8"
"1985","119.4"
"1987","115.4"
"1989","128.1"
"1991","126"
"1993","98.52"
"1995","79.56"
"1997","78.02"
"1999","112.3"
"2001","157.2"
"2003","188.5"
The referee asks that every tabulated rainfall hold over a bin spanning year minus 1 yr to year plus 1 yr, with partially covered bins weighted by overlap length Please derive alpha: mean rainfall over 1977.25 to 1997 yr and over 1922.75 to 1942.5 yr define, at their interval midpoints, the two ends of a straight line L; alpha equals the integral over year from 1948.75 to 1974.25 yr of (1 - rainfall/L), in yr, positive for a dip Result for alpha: 2.7 yr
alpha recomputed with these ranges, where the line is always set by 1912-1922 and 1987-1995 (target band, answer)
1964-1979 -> 5.77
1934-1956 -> -2.74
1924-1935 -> -0.44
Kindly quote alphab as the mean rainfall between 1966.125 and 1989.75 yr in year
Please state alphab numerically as 90.1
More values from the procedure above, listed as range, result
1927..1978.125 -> 138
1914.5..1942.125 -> 173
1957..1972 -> 108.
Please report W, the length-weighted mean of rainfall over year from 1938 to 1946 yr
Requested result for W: 170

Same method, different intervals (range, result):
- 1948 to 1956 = 166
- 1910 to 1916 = 163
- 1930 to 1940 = 169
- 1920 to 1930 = 175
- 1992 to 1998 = 85.4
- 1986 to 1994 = 117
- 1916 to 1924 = 180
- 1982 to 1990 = 116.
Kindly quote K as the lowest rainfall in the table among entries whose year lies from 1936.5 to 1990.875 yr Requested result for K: 63.77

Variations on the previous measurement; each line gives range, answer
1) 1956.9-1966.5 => 111.6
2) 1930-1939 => 162.9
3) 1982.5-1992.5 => 102.8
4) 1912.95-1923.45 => 157.9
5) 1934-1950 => 164.3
